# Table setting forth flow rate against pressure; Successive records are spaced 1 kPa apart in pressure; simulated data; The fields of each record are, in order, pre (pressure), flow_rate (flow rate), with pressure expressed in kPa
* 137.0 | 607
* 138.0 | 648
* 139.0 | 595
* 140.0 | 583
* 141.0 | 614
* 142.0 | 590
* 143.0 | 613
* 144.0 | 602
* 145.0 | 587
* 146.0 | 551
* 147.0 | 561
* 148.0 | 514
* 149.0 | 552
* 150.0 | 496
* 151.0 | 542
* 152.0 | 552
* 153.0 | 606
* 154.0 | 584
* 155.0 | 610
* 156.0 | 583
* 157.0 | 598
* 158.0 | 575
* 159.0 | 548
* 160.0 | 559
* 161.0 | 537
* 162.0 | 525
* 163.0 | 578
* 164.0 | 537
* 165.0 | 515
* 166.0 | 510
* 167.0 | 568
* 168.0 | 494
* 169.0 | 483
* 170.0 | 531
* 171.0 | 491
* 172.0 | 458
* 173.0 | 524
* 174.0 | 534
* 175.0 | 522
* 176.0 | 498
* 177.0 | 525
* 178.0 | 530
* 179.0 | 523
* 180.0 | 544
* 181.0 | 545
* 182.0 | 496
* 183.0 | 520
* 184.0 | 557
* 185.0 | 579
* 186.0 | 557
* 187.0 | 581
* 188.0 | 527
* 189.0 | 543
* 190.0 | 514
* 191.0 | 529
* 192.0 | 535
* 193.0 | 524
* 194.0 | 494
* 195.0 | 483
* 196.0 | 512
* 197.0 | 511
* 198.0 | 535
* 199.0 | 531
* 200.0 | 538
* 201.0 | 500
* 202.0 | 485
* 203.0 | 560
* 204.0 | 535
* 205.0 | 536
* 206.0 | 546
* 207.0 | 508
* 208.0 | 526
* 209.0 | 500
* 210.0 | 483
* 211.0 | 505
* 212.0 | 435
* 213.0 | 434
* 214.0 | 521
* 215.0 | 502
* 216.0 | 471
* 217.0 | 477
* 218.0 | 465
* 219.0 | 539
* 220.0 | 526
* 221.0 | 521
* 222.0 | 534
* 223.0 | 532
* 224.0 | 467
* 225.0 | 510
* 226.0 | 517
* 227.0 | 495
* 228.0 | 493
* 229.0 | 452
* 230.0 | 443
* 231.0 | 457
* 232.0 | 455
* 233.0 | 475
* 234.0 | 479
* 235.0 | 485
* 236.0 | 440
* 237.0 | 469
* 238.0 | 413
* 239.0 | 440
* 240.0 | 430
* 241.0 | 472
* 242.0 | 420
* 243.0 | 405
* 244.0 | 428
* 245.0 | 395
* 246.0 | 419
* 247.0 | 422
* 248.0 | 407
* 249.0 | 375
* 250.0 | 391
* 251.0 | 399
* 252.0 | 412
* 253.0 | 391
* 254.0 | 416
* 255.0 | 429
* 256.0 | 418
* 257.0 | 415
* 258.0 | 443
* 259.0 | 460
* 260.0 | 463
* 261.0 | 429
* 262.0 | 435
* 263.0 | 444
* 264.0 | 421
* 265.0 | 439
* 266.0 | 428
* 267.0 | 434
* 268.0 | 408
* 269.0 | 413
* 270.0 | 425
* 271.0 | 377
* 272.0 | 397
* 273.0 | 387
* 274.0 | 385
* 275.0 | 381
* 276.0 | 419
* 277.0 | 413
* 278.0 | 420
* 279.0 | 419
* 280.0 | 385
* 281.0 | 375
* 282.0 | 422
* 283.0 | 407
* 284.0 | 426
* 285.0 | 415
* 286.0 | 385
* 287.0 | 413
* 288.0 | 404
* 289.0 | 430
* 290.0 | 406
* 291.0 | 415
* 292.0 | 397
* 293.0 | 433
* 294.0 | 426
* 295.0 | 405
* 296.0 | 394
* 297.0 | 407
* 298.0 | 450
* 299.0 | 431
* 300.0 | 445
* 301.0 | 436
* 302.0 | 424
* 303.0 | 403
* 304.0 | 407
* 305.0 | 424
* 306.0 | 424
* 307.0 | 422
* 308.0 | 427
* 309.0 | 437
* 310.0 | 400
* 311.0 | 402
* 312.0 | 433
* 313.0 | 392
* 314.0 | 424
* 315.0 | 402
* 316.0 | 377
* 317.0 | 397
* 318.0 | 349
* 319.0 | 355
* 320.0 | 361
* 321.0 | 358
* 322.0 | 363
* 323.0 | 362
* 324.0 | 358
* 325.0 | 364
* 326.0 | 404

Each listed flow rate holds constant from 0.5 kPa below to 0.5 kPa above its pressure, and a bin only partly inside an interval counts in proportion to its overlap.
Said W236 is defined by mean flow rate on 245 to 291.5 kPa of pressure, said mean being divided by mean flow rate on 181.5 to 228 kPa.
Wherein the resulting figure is 0.80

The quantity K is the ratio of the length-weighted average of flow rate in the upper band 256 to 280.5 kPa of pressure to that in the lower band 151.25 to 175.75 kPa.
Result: 0.8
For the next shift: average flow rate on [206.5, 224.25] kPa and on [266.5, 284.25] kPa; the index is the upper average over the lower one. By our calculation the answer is 0.8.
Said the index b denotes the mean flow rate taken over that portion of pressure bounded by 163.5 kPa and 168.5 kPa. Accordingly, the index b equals 525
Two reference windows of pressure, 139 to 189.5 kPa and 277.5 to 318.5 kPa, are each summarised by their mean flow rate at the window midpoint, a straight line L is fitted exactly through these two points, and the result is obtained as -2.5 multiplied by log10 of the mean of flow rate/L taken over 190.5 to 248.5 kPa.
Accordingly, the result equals 0.02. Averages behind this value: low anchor 548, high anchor 412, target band 485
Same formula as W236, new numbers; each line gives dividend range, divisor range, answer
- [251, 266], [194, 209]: 0.82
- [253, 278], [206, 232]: 0.85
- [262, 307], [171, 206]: 0.79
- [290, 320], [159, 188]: 0.78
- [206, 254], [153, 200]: 0.87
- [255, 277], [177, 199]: 0.79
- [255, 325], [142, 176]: 0.75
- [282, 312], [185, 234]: 0.82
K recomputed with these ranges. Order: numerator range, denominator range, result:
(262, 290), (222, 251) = 0.91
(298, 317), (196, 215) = 0.82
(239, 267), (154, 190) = 0.79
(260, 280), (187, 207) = 0.79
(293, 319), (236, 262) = 0.98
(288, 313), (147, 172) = 0.77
